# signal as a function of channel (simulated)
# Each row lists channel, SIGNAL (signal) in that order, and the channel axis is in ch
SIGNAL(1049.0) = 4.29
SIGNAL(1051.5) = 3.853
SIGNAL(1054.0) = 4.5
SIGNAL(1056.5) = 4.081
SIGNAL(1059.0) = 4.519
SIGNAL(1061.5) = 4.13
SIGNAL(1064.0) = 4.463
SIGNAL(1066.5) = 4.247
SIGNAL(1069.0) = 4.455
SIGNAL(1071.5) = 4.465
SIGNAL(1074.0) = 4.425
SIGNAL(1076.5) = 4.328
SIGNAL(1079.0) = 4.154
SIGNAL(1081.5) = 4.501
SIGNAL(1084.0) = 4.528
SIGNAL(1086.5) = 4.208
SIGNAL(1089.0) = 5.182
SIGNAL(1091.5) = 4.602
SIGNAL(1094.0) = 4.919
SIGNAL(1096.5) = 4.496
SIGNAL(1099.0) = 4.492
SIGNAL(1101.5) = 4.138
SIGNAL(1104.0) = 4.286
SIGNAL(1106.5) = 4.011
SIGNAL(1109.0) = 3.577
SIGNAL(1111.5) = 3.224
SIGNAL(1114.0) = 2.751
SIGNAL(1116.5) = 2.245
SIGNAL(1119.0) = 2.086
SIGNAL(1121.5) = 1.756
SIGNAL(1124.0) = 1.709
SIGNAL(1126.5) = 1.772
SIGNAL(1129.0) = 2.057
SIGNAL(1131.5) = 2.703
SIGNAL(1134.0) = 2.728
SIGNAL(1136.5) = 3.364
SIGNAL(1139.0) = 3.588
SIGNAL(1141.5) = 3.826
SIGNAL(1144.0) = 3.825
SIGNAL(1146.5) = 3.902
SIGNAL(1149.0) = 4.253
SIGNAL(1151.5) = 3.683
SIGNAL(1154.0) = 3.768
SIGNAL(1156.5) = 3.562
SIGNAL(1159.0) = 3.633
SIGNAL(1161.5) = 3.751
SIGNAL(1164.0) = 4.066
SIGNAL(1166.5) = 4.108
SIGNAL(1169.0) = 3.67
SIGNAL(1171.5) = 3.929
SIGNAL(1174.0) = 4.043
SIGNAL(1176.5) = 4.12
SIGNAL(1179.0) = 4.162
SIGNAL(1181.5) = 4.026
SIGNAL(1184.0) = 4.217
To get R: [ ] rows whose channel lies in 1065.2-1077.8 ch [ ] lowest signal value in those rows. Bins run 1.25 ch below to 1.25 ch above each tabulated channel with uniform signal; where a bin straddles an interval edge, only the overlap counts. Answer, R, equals 4.247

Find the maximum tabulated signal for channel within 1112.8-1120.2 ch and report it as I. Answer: 2.751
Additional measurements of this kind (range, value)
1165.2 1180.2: 4.162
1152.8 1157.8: 3.768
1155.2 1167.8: 4.108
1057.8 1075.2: 4.519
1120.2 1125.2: 1.756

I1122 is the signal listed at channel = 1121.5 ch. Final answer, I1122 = 1.756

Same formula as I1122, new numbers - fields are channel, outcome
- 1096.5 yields 4.496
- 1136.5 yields 3.364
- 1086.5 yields 4.208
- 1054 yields 4.5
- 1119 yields 2.086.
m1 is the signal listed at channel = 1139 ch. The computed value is 3.588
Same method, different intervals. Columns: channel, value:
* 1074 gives 4.425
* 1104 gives 4.286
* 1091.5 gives 4.602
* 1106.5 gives 4.011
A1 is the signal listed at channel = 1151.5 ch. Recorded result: 3.683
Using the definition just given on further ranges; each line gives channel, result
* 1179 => 4.162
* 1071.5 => 4.465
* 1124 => 1.709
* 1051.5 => 3.853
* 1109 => 3.577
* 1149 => 4.253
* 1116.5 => 2.245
